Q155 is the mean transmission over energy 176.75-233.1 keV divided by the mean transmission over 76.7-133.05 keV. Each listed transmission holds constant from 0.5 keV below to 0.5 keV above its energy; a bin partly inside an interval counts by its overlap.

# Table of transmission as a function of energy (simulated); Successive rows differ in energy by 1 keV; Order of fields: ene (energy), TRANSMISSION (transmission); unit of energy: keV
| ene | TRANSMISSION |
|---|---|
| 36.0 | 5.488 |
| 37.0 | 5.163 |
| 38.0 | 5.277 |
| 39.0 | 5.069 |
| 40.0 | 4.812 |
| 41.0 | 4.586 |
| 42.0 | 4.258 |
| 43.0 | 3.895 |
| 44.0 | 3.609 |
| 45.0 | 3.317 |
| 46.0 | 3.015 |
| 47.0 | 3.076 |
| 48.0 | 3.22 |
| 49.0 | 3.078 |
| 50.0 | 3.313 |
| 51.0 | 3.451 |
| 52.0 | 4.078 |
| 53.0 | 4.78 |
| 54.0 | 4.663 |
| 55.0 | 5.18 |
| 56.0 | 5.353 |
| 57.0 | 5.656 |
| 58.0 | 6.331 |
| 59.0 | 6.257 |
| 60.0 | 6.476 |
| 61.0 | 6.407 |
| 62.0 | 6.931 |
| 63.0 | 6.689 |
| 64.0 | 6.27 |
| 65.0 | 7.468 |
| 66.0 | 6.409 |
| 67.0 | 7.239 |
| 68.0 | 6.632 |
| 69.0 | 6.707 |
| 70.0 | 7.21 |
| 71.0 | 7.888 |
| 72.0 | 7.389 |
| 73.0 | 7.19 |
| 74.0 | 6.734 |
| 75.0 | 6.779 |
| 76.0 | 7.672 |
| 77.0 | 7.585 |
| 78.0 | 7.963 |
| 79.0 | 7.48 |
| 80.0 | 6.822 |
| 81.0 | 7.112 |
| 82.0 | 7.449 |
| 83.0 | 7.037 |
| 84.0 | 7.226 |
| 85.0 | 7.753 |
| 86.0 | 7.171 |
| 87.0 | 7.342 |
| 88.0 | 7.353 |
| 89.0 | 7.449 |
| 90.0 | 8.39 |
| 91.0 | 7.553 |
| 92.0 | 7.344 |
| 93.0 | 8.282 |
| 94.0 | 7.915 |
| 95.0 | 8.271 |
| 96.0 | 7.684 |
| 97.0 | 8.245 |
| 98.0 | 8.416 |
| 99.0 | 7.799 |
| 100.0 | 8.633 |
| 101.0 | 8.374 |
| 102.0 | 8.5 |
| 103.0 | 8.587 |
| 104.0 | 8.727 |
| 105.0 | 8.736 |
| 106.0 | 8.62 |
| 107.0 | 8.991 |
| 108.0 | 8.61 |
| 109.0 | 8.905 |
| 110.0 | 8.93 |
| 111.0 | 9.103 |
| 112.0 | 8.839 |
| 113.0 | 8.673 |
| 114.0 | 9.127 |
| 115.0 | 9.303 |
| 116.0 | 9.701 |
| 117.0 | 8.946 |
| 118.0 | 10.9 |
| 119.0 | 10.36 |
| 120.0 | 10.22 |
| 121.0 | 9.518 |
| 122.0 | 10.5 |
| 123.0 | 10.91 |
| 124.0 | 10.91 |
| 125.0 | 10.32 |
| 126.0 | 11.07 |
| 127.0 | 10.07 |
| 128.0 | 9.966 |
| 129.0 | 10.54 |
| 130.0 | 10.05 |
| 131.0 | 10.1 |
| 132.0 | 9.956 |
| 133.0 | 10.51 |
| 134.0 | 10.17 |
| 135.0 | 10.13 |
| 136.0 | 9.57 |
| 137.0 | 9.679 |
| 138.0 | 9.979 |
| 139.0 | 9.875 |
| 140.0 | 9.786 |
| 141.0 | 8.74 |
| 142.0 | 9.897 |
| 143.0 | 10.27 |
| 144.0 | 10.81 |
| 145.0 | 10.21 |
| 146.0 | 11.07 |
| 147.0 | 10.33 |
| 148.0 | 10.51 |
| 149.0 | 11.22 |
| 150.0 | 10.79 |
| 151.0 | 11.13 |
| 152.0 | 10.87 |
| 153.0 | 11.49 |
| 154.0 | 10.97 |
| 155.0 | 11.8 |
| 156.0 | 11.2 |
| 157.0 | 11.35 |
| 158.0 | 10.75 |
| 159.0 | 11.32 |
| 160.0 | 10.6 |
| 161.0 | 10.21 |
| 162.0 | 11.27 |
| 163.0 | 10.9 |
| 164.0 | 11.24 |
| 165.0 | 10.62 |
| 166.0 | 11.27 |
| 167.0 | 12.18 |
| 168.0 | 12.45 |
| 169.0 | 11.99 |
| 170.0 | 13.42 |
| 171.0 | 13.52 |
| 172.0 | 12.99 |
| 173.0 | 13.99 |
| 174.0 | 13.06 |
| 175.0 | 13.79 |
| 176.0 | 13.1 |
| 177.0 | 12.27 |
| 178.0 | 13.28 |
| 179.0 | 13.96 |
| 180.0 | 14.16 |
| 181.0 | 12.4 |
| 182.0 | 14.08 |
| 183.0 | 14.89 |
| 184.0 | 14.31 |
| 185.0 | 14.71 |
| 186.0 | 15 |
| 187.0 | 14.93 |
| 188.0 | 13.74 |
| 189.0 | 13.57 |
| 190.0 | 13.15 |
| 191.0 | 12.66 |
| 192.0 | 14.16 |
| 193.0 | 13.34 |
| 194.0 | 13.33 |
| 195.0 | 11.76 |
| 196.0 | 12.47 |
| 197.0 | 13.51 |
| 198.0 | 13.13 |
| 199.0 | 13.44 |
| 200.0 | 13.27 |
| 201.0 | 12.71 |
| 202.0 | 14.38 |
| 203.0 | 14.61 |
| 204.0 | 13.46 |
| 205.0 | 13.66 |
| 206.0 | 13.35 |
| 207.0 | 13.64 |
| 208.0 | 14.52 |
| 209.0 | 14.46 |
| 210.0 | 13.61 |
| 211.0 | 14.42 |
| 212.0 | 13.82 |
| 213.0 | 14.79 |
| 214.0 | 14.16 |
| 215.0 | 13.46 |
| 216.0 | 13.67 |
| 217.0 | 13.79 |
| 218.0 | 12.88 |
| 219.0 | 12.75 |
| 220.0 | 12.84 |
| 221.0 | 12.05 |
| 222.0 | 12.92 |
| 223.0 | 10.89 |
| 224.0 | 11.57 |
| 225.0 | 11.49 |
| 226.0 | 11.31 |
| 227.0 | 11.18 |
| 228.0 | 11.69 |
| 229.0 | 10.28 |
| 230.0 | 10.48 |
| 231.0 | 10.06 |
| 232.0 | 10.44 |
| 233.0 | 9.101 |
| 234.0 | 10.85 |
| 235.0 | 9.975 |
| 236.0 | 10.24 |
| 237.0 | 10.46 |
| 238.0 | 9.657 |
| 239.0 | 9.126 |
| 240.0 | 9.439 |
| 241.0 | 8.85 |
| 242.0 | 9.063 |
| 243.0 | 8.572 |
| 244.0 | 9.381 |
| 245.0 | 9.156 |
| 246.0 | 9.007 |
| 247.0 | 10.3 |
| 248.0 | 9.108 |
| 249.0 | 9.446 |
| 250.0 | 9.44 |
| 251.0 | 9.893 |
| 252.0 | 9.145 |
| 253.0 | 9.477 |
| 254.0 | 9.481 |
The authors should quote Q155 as 1.49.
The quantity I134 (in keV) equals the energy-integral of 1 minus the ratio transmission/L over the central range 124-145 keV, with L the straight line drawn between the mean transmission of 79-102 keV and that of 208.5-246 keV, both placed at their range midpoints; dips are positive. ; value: -2.8 keV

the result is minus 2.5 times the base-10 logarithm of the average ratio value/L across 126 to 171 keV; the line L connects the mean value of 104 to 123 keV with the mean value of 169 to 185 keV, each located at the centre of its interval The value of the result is 0.09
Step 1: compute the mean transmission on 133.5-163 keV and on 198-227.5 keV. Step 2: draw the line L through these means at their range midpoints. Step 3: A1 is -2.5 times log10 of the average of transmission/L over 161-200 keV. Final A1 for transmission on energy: -0.10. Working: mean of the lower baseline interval 10.6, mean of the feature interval 13.1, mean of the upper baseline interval 13.2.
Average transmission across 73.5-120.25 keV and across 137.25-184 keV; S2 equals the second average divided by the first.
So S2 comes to 1.42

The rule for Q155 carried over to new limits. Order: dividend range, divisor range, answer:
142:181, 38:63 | 2.51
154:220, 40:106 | 1.99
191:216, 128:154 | 1.32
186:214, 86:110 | 1.67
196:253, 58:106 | 1.56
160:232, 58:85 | 1.84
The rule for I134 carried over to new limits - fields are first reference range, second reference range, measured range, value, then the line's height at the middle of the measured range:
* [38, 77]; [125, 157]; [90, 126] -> -2.1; 8.49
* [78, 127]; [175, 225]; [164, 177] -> -0.7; 12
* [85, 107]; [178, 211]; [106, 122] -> -0.4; 9.11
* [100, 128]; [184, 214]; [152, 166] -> 0.8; 11.7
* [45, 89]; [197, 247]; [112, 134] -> -4.8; 8.26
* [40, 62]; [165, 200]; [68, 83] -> -2.7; 6.17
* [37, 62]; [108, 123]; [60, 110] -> -3.2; 7.25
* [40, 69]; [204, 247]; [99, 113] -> -3.3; 7.05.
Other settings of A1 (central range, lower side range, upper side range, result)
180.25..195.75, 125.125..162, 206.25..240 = -0.21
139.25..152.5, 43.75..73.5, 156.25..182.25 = 0.04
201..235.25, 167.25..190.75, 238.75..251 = -0.14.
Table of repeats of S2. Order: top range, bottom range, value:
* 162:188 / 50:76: 2.11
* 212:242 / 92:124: 1.27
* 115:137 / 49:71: 1.74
